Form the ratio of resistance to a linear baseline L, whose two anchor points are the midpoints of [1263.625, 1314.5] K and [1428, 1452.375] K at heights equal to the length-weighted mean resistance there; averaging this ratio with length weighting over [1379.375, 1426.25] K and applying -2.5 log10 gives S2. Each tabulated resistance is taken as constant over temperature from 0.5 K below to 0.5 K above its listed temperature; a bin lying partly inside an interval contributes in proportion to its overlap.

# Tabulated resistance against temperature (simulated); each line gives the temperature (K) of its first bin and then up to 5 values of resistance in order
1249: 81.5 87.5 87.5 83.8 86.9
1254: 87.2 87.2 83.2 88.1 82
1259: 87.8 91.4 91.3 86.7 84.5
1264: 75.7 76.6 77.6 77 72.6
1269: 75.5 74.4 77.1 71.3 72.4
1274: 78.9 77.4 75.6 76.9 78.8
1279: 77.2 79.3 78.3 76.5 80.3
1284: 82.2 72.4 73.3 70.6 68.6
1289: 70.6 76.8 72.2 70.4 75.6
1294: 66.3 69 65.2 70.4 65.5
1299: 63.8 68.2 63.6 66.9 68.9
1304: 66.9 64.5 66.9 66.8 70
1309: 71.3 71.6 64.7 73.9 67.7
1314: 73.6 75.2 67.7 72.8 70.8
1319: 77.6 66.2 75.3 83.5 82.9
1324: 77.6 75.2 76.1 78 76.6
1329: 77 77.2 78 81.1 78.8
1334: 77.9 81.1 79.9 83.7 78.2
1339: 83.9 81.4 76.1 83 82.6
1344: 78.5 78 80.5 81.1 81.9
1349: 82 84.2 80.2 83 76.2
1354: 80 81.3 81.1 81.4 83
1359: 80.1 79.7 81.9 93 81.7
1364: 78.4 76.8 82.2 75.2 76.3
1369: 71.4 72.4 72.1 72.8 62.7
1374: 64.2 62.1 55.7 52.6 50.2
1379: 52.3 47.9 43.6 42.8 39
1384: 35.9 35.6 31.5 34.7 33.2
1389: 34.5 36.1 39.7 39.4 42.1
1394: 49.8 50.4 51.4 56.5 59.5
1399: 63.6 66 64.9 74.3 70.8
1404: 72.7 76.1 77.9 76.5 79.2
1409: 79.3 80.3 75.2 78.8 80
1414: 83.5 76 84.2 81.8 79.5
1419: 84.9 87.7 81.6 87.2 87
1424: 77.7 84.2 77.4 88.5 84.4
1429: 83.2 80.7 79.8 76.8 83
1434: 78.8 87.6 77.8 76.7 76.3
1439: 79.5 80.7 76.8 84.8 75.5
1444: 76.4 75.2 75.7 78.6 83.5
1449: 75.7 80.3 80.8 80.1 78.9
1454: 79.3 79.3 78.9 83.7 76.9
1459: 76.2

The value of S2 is 0.22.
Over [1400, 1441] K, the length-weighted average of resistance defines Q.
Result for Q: 79.6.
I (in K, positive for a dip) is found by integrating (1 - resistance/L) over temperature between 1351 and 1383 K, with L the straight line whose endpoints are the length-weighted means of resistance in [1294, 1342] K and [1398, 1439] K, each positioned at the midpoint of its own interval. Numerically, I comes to 2.3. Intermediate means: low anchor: 73.4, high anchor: 78.8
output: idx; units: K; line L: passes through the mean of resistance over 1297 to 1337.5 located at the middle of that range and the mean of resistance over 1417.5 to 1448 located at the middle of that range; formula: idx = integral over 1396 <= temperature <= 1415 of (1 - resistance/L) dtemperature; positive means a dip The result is 1.6 K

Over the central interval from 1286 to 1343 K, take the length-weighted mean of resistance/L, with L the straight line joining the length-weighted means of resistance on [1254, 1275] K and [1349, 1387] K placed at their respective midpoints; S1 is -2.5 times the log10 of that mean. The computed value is 0.01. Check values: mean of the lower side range 80.6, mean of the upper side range 67.3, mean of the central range 73.4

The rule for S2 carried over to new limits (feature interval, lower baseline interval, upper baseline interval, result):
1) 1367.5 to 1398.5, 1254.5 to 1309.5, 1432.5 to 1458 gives 0.46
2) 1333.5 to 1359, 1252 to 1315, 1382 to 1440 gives -0.13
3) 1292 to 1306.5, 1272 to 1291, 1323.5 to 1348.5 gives 0.14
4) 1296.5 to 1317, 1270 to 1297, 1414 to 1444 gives 0.10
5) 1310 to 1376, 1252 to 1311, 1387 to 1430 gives -0.07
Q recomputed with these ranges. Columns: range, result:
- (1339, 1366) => 81.1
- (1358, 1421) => 64.6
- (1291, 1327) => 70.8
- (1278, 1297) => 73.7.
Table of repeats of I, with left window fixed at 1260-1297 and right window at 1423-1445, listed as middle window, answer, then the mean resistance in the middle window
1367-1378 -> 1.8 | 65.9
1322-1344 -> -0.6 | 79.4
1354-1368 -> -0.5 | 81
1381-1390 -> 4.9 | 36.3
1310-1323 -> 0.7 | 72.8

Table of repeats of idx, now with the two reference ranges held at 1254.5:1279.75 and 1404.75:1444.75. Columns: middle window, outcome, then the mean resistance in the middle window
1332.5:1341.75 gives 0.0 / 80.2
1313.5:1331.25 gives 1.0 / 75.6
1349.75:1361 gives -0.1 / 80.9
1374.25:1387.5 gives 5.8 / 45.3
